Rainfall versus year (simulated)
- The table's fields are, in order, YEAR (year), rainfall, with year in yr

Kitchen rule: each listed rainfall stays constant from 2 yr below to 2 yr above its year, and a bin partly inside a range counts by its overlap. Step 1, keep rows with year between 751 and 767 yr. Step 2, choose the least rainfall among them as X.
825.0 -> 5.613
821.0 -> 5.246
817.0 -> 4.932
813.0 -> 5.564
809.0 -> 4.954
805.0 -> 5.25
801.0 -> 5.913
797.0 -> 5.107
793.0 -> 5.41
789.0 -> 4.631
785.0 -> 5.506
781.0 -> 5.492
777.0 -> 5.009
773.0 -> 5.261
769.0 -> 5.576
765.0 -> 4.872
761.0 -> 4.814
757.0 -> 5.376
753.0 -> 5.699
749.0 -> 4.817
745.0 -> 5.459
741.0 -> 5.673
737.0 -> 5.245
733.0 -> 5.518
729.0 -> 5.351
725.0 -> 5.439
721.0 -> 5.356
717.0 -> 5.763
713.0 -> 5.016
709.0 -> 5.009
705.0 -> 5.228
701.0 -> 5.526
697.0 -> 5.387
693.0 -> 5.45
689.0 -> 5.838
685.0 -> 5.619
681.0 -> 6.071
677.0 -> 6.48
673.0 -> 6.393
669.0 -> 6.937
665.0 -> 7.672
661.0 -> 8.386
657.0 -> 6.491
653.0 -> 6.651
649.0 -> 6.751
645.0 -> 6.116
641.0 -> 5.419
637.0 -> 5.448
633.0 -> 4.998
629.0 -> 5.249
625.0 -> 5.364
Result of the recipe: 4.814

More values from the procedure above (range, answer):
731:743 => 5.245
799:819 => 4.932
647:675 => 6.393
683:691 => 5.619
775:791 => 4.631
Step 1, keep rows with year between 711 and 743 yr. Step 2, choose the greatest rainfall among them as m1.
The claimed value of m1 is 5.763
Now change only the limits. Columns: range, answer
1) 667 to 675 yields 6.937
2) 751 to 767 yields 5.699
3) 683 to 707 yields 5.838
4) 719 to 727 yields 5.439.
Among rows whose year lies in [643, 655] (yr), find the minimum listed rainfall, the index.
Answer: 6.116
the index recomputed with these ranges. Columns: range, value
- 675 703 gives 5.387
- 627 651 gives 4.998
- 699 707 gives 5.228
